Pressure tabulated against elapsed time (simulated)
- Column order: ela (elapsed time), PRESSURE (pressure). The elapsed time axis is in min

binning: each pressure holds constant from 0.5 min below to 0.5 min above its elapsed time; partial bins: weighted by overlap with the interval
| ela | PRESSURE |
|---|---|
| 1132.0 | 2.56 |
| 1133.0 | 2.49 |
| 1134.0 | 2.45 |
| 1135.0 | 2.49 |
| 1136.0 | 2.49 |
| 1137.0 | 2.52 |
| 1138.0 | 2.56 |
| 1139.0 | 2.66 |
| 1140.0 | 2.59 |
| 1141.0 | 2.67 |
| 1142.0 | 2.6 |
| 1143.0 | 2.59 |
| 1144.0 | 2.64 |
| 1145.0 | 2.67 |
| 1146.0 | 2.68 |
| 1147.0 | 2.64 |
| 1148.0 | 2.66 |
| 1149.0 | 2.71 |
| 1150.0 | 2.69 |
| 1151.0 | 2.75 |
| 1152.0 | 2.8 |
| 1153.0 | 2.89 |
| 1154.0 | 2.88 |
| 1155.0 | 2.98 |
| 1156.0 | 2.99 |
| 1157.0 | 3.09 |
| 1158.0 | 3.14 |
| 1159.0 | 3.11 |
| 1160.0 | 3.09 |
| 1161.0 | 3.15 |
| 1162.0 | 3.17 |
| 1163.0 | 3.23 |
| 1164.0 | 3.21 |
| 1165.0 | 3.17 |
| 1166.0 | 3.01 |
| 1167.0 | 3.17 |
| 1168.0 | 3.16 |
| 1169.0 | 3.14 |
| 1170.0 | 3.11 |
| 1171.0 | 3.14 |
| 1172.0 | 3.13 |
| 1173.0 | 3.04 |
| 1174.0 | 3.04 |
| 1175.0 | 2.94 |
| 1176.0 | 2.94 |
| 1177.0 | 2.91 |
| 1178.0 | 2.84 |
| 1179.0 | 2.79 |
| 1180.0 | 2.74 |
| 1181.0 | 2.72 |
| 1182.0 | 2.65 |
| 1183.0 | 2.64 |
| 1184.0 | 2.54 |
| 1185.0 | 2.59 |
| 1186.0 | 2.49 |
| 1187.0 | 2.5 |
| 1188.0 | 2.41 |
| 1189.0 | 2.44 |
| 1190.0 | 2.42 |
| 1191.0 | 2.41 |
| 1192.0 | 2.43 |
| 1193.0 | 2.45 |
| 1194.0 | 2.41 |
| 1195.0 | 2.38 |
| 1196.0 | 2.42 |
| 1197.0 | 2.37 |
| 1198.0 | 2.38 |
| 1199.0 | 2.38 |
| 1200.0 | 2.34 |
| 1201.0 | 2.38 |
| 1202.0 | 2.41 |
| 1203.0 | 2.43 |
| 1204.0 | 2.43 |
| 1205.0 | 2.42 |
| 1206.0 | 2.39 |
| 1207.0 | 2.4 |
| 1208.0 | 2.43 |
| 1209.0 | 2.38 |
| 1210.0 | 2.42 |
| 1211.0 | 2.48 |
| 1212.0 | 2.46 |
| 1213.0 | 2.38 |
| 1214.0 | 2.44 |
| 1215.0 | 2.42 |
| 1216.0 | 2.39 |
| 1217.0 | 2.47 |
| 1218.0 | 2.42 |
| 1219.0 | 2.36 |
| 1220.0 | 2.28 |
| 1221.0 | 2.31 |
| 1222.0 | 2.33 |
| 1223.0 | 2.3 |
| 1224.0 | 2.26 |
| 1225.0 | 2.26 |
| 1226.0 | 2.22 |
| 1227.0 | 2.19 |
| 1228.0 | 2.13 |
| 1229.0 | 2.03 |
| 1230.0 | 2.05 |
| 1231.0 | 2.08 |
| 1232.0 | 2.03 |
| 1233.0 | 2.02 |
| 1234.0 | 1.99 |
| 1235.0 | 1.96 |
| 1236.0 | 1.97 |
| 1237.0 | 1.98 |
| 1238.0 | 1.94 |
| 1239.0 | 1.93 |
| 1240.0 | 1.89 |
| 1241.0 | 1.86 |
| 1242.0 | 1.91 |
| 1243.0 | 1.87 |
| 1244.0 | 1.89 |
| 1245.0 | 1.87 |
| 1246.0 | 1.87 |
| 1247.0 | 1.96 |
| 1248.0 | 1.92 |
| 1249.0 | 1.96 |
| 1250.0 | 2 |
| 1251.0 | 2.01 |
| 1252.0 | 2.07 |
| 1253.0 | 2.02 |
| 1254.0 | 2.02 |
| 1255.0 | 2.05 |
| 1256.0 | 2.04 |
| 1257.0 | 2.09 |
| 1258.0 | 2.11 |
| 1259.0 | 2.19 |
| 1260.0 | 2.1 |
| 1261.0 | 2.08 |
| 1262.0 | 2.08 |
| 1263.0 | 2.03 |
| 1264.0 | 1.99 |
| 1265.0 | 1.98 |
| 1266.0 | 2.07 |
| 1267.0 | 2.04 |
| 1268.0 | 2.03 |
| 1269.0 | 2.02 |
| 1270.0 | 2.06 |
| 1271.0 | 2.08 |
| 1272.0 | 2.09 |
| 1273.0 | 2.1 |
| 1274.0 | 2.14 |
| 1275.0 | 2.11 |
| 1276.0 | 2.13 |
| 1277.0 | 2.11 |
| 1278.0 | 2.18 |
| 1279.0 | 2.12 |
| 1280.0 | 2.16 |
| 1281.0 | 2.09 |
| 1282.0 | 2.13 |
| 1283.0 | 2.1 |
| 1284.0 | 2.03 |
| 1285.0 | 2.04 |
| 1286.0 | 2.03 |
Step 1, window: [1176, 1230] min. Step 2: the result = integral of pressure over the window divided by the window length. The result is 2.43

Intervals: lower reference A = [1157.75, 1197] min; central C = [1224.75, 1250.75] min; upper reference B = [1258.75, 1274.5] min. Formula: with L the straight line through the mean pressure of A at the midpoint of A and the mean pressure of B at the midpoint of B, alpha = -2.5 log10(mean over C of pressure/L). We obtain 0.16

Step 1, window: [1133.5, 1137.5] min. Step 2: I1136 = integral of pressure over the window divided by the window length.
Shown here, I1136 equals 2.49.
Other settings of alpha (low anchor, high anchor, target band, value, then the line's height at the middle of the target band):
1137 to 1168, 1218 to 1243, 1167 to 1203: -0.045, 2.55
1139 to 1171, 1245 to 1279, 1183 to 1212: 0.061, 2.57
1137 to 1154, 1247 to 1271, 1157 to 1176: -0.213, 2.56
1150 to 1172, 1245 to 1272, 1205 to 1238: 0.079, 2.42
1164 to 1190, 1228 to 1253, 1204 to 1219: -0.024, 2.37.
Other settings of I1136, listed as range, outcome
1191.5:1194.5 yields 2.43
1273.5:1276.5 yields 2.13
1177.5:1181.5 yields 2.77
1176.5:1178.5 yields 2.88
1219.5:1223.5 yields 2.3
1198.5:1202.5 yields 2.38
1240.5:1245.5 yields 1.88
